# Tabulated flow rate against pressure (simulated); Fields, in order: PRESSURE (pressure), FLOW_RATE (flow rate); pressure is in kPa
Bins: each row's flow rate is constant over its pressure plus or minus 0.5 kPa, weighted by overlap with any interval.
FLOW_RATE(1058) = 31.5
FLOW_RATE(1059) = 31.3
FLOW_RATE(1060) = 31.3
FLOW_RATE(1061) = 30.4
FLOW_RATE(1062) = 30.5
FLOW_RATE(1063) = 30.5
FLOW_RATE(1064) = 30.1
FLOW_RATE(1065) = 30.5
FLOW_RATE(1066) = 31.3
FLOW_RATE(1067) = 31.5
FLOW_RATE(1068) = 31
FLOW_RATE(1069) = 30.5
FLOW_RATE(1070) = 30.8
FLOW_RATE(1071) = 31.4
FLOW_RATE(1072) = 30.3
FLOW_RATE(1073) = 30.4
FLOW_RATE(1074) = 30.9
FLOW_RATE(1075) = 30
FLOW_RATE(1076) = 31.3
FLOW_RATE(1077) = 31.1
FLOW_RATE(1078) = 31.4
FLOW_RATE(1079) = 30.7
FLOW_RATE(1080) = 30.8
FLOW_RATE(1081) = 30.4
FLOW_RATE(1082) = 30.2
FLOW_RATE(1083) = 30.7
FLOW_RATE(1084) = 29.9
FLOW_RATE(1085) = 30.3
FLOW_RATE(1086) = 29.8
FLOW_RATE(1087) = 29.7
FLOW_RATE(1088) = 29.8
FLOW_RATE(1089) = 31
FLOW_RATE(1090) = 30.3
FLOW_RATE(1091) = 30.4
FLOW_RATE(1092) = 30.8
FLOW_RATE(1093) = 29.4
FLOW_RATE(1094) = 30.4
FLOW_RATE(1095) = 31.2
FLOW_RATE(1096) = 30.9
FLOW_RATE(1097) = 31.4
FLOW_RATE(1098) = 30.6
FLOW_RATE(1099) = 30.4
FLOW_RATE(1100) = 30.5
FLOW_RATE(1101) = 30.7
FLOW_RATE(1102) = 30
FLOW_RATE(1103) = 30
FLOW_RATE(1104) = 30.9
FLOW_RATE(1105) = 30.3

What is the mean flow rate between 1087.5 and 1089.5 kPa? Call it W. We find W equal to 30.4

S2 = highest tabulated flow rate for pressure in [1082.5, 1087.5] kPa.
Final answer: 30.7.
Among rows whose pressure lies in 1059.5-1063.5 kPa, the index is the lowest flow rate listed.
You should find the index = 30.4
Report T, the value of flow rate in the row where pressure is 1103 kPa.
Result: 30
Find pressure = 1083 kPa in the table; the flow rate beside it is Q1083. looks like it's 30.7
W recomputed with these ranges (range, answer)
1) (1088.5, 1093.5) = 30.4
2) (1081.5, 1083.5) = 30.4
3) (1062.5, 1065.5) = 30.4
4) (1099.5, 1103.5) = 30.3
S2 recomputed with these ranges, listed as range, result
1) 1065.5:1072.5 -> 31.5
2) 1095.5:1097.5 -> 31.4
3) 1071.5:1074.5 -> 30.9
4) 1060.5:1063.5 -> 30.5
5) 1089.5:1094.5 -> 30.8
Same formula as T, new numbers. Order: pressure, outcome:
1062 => 30.5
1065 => 30.5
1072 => 30.3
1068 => 31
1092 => 30.8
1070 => 30.8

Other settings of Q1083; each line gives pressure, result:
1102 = 30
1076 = 31.3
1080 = 30.8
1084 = 29.9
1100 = 30.5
